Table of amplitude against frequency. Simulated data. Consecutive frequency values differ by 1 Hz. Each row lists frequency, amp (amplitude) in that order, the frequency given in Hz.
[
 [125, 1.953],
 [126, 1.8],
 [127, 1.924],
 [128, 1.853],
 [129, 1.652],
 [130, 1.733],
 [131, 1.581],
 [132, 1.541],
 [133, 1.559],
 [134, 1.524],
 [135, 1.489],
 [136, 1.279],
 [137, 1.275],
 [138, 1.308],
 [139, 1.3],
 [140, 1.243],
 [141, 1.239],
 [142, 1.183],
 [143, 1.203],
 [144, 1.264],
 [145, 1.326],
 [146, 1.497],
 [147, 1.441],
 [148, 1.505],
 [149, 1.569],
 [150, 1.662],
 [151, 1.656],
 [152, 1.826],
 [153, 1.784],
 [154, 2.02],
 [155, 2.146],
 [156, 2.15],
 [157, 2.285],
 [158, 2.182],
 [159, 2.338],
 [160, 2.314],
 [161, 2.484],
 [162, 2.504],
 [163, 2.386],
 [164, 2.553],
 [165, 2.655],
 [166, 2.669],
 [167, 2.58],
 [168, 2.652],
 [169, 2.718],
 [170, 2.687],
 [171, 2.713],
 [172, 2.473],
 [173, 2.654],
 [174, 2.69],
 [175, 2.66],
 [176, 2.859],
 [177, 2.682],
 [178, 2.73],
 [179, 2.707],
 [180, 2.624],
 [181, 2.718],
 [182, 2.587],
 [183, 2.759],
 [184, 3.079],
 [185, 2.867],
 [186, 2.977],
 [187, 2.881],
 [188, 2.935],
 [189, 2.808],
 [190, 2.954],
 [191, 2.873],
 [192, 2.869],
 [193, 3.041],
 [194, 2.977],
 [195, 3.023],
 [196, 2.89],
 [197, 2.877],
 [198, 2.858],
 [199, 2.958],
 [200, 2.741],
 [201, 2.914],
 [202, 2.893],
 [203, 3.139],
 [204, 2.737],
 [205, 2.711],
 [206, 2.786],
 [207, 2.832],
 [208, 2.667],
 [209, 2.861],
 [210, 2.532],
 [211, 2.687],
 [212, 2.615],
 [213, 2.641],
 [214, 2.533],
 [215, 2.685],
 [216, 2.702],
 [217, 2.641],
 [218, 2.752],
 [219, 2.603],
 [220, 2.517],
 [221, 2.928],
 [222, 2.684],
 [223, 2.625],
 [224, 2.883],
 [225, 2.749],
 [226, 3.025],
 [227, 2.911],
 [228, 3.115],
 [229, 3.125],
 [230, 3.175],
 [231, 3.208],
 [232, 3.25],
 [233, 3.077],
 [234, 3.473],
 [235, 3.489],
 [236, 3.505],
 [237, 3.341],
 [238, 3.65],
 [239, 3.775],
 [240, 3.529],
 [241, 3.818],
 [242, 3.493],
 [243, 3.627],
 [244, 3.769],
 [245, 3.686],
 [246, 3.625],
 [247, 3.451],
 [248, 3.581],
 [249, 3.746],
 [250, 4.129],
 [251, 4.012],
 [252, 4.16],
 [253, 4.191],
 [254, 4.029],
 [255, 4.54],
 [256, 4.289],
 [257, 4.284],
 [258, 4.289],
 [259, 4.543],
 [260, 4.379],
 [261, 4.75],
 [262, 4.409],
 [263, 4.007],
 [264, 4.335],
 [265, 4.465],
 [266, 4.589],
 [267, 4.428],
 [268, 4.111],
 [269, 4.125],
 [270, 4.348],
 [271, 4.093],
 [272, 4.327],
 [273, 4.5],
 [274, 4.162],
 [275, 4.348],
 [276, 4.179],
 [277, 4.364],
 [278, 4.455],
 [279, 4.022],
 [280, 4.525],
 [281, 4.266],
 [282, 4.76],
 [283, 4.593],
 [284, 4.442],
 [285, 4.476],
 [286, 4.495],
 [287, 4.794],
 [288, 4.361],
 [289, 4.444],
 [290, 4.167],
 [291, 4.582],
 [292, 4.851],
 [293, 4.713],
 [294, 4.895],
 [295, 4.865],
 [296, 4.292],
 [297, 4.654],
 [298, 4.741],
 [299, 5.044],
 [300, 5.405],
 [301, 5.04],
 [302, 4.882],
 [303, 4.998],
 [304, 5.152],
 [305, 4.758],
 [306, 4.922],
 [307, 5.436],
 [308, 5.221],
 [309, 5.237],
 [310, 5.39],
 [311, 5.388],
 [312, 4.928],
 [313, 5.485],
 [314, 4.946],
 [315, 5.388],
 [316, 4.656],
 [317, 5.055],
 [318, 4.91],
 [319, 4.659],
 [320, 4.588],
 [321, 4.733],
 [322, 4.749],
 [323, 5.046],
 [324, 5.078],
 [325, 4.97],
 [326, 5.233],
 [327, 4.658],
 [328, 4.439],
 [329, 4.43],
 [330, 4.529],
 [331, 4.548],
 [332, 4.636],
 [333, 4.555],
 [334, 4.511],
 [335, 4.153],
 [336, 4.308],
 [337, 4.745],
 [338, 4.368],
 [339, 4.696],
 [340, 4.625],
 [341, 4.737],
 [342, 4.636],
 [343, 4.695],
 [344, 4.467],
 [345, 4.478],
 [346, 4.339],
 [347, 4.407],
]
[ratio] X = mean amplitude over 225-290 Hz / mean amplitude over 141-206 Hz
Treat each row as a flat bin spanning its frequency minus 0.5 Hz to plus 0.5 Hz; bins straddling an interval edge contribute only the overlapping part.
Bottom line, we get 1.62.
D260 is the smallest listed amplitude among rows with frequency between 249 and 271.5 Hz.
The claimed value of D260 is 3.746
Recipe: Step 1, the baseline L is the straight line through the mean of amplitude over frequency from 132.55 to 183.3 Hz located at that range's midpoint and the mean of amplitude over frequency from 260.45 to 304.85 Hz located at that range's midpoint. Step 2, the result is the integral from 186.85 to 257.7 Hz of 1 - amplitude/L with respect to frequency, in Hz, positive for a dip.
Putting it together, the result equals 3.7 Hz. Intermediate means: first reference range 2.08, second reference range 4.53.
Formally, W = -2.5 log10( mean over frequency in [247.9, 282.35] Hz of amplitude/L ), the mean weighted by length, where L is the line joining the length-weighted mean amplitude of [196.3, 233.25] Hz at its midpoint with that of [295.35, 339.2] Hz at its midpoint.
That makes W -0.125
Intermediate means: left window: 2.83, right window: 4.85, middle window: 4.28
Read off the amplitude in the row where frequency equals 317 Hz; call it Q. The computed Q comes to 5.055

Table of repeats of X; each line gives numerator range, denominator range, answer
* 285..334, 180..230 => 1.72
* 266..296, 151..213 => 1.67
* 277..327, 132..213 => 2.04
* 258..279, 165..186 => 1.60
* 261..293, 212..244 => 1.43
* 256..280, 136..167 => 2.36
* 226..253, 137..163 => 2.03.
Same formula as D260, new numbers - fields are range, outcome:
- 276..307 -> 4.022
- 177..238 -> 2.517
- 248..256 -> 3.581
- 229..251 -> 3.077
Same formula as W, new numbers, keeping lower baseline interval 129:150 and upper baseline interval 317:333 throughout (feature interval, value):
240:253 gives -0.130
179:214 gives -0.167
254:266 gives -0.219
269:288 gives -0.124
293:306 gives -0.141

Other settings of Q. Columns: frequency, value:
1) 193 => 3.041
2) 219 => 2.603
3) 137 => 1.275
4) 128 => 1.853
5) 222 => 2.684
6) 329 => 4.43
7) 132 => 1.541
